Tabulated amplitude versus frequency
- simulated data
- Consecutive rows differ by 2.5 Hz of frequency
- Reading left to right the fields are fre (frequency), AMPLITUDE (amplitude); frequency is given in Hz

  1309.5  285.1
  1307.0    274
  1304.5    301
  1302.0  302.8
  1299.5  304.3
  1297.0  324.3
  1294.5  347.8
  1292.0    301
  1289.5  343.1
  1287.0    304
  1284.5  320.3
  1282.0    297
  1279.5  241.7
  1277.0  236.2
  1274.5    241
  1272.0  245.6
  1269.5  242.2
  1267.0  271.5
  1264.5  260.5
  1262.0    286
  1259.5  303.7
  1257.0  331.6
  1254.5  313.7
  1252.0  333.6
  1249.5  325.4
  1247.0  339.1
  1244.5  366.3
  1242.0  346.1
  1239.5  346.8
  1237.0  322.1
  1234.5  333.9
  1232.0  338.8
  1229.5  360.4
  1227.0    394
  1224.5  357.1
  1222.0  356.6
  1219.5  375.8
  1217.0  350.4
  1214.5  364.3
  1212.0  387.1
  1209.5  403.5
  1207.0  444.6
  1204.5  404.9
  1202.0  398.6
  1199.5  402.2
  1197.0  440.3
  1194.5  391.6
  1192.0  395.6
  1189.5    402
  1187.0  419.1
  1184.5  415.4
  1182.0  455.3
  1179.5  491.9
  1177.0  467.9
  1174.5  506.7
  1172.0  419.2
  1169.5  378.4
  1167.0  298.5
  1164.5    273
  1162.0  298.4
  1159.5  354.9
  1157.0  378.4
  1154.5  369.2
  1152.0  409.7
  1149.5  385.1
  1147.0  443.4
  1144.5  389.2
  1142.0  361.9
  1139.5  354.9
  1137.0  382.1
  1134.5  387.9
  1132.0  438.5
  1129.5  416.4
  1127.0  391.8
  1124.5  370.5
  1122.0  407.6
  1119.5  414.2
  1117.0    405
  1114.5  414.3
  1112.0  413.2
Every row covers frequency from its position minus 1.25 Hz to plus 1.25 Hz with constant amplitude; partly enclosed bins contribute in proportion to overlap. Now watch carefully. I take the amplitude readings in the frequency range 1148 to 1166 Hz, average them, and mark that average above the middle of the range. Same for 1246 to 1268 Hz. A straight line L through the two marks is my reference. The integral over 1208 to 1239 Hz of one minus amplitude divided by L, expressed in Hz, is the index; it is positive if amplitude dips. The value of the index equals -3.8 Hz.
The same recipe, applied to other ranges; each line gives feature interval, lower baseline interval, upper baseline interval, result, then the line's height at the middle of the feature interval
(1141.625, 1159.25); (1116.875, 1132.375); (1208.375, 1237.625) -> 0.14 Hz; 394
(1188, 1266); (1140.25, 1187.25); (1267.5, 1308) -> -4.30 Hz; 341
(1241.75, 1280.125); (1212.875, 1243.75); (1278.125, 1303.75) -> 4.53 Hz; 330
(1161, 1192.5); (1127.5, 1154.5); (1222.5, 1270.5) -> -2.67 Hz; 372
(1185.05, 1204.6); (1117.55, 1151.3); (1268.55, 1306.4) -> -2.92 Hz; 354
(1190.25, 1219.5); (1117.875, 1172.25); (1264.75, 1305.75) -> -4.98 Hz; 340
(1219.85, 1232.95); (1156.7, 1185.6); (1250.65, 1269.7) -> -1.15 Hz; 334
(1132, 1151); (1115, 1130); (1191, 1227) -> 0.41 Hz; 399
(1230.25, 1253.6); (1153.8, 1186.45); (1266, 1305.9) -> -0.74 Hz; 329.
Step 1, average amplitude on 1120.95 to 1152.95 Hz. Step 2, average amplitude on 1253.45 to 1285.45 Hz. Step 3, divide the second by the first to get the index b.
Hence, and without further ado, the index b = 0.70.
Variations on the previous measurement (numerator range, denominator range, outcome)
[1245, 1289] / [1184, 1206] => 0.71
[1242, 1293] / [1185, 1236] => 0.77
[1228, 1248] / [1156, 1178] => 0.92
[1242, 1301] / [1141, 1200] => 0.75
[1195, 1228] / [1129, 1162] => 1.01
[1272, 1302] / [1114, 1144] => 0.75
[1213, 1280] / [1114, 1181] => 0.81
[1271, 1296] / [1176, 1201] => 0.68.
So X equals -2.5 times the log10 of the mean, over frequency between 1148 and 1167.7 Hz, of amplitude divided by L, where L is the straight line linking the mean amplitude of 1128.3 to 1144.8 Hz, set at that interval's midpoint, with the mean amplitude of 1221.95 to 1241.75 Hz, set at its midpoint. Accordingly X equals 0.10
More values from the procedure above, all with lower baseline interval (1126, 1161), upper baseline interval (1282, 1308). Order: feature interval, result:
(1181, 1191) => -0.15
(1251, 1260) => 0.03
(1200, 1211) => -0.15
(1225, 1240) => -0.02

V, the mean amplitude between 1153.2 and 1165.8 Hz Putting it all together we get 335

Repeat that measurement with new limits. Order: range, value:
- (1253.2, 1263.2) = 309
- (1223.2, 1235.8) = 357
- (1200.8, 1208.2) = 416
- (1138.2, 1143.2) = 359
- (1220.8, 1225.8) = 357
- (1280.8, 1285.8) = 309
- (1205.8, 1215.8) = 399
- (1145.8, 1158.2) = 397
